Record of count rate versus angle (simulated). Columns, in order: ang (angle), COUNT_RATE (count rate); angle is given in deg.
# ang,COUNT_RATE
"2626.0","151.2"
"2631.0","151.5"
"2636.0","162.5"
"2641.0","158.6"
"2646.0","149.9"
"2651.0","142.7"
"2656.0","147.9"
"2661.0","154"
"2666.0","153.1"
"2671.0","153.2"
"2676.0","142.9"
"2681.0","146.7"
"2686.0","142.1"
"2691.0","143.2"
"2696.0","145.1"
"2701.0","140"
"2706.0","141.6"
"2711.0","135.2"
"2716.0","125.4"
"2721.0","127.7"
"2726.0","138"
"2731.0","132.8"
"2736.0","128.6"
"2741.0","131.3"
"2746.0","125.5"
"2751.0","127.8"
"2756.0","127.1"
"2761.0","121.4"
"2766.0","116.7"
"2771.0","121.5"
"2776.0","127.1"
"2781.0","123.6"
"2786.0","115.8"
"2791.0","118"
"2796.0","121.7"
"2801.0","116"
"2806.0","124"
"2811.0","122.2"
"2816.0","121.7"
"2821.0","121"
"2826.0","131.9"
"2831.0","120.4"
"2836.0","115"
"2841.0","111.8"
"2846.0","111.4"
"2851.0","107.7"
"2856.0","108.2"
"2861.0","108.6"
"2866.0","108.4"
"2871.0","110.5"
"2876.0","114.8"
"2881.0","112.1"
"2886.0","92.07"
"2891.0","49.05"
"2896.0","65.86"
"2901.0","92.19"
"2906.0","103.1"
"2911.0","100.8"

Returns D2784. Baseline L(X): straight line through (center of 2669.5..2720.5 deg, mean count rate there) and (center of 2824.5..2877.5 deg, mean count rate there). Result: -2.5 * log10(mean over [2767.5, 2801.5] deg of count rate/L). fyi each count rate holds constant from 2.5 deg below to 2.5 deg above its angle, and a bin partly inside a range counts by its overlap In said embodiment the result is 0.04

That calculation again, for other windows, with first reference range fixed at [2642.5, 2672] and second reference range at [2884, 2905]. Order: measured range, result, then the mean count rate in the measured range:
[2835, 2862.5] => -0.213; 110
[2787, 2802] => -0.106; 119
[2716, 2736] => -0.021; 131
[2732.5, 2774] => -0.043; 125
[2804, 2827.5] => -0.223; 124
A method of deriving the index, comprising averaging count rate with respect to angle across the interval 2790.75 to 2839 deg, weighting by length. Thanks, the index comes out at 121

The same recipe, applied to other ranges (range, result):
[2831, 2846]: 114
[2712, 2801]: 125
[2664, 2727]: 141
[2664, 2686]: 148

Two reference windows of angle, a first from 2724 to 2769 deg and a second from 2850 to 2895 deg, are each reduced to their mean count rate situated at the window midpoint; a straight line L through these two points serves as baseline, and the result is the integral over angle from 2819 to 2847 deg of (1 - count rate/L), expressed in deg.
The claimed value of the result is -2.7 deg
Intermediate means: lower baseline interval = 128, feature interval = 119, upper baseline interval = 99.9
